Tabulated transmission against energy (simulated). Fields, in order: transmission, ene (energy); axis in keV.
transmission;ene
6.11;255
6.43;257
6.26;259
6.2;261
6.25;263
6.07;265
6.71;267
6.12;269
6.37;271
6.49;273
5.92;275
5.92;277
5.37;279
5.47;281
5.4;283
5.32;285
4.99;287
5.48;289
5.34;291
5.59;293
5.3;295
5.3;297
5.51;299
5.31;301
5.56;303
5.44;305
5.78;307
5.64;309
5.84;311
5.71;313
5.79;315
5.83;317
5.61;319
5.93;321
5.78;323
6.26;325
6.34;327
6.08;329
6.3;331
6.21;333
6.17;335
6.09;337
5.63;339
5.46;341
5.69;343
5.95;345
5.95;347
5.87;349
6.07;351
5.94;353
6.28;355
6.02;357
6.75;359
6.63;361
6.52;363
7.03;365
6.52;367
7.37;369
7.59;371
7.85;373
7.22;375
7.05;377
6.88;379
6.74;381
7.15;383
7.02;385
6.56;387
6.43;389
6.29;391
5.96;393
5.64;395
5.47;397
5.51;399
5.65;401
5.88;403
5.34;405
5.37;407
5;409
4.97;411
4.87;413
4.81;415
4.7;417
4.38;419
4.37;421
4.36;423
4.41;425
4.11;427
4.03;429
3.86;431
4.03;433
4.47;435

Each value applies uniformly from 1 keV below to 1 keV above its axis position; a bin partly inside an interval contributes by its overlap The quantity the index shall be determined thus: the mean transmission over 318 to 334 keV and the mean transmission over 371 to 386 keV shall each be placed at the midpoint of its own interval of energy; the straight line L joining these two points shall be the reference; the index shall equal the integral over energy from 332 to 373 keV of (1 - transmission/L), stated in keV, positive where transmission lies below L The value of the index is 1.86 keV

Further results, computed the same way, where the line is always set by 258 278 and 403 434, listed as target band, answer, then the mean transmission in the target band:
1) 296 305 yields 0.7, 5.42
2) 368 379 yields -4.9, 7.37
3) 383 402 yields -4.7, 6.12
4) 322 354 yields -3.0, 5.99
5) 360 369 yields -2.7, 6.75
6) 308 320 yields 0.0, 5.74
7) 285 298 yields 1.4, 5.33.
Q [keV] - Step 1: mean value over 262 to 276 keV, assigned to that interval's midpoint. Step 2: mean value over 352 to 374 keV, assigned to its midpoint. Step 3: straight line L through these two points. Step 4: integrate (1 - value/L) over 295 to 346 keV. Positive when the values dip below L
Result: 5.85 keV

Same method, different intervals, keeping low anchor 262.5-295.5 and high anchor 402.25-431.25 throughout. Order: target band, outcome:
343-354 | -1.5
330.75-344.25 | -1.5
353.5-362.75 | -2.2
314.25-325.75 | -0.9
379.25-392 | -4.5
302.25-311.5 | -0.1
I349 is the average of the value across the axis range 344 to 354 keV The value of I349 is 5.96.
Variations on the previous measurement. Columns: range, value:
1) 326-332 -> 6.24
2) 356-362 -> 6.47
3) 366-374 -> 7.33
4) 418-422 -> 4.38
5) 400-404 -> 5.77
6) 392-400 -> 5.64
